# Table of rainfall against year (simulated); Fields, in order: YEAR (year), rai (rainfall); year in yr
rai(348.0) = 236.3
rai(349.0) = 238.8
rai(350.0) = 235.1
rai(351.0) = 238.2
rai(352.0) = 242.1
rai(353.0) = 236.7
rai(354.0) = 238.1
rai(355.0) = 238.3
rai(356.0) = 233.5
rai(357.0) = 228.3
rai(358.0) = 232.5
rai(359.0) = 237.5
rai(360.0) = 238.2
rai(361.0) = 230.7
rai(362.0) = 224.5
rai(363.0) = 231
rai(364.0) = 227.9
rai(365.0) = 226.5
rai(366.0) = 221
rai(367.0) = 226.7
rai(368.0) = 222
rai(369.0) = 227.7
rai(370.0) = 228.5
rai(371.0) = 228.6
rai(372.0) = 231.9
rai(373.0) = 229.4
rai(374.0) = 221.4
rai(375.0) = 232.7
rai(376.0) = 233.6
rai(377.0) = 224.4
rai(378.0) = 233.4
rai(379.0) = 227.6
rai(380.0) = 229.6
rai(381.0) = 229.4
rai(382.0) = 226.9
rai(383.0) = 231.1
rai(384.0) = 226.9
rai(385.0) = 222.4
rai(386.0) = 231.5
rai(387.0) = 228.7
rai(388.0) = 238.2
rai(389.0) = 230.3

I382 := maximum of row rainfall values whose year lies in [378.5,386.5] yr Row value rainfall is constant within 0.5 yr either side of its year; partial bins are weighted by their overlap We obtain 231.5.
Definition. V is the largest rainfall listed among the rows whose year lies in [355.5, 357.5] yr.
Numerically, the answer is 233.5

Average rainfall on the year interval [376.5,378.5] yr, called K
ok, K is 229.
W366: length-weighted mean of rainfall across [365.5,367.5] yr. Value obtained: 224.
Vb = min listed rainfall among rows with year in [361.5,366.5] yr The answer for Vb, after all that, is 221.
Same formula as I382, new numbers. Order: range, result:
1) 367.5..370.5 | 228.5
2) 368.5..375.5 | 232.7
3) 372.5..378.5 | 233.6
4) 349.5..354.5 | 242.1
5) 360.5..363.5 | 231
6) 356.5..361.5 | 238.2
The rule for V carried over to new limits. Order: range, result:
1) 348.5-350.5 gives 238.8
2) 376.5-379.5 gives 233.4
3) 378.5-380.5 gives 229.6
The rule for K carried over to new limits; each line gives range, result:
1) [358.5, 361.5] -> 235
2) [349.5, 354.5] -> 238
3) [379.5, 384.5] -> 229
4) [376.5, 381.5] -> 229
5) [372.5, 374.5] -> 225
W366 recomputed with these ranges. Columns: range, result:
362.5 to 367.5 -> 227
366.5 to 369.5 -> 225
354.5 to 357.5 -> 233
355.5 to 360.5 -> 234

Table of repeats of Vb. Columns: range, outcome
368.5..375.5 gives 221.4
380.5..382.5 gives 226.9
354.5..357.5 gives 228.3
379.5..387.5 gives 222.4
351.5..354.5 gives 236.7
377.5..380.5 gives 227.6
